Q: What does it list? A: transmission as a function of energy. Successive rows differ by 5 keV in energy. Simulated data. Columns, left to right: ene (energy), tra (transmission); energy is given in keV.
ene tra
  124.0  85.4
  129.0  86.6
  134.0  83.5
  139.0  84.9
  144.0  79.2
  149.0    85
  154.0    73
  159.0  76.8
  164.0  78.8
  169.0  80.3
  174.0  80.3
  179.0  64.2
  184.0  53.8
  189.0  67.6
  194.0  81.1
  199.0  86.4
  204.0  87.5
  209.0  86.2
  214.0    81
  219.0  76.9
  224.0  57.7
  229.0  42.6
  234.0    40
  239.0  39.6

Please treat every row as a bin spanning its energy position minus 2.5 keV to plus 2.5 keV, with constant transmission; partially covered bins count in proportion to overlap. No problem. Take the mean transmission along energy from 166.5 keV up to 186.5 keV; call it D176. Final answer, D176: 69.7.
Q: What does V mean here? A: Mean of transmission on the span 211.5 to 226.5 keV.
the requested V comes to 71.9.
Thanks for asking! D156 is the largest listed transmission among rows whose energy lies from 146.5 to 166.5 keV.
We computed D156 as 85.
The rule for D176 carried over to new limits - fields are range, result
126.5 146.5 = 83.5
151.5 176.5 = 77.8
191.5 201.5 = 83.8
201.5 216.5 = 84.9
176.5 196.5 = 66.7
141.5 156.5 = 79.1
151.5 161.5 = 74.9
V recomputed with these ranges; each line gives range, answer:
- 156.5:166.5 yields 77.8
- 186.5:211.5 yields 81.8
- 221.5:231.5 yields 50.1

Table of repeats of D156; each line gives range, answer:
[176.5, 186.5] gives 64.2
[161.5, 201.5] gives 86.4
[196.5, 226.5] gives 87.5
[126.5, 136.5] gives 86.6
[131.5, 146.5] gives 84.9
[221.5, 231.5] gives 57.7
